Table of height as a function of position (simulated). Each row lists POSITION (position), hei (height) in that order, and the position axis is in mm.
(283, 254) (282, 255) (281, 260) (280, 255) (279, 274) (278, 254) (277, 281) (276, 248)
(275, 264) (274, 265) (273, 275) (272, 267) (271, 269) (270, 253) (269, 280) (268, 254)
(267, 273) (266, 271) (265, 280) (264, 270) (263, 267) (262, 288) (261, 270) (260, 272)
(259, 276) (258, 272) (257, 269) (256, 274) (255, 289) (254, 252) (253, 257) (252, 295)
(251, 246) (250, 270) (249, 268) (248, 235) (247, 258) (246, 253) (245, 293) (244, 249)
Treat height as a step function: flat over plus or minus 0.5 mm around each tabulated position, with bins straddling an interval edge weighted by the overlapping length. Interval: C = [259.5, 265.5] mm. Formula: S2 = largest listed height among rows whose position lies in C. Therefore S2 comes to 288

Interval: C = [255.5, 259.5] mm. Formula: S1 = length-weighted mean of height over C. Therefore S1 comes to 273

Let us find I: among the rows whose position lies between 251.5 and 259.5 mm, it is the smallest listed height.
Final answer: 252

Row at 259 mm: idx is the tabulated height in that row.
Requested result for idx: 276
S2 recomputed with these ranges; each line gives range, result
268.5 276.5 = 280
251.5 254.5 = 295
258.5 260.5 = 276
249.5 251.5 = 270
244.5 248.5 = 293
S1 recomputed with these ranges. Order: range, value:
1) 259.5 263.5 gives 274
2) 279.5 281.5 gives 258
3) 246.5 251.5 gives 255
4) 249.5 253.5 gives 267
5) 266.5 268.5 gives 264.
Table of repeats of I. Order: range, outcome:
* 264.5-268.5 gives 254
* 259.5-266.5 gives 267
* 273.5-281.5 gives 248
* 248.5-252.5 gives 246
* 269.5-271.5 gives 253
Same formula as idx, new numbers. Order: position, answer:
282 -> 255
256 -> 274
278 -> 254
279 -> 274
